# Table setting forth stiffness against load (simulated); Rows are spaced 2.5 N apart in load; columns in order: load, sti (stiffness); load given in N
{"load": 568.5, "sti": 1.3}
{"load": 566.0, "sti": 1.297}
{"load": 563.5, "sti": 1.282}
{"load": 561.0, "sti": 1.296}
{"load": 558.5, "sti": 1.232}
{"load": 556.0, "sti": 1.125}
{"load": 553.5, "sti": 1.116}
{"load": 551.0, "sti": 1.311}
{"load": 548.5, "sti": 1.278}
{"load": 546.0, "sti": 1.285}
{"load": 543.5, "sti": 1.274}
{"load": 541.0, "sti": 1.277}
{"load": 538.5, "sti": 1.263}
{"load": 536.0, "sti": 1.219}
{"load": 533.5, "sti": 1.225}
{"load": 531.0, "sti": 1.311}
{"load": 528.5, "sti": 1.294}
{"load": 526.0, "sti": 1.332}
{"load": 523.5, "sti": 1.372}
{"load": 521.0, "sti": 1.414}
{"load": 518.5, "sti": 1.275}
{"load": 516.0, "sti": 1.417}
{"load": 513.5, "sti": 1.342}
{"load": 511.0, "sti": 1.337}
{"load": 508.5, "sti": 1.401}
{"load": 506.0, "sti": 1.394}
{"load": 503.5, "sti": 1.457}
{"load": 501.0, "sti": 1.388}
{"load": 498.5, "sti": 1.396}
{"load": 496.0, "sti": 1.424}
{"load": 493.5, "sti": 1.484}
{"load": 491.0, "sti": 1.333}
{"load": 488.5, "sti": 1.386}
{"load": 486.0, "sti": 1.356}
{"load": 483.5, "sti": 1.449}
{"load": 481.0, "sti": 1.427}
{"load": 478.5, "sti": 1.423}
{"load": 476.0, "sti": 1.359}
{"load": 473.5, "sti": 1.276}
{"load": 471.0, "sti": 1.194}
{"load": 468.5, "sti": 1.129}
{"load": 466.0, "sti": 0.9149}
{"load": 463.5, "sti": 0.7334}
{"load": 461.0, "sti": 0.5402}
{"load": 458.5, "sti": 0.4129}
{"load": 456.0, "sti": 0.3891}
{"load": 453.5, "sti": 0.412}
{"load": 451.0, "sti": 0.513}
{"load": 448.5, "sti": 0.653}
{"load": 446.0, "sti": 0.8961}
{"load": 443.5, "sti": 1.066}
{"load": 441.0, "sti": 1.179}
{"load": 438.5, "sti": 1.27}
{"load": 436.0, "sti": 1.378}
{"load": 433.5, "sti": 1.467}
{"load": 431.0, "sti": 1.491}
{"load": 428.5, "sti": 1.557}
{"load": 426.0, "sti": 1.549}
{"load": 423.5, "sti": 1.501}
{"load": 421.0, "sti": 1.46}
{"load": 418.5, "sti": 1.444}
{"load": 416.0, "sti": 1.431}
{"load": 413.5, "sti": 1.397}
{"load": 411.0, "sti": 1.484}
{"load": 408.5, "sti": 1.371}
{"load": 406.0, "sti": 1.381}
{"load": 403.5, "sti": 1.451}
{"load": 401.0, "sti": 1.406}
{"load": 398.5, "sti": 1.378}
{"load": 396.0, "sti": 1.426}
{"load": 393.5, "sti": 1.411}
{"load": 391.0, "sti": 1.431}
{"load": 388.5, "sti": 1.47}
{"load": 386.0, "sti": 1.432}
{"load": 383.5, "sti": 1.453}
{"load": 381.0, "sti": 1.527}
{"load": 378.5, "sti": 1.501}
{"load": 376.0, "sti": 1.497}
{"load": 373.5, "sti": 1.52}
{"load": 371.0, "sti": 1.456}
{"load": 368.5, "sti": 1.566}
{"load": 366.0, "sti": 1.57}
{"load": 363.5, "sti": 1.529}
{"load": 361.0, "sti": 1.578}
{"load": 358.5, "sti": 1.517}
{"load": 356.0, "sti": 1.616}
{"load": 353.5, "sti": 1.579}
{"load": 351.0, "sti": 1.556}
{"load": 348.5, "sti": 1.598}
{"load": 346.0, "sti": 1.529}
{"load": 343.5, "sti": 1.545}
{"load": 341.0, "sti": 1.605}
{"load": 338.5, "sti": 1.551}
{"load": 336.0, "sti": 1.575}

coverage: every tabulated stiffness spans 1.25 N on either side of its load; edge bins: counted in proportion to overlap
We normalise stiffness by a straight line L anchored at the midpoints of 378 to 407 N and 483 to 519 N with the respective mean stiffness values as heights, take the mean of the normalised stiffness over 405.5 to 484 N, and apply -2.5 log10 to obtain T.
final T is 0.22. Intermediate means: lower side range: 1.44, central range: 1.16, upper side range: 1.39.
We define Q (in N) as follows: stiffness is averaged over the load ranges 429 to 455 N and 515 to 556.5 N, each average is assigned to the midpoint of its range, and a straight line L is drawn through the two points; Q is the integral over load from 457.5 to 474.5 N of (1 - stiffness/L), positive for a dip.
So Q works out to 3.4 N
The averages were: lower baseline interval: 1.04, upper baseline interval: 1.28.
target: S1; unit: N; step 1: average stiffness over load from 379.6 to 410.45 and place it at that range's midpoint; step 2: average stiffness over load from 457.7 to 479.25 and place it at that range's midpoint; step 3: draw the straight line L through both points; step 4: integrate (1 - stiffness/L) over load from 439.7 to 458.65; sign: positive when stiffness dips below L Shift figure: 7.0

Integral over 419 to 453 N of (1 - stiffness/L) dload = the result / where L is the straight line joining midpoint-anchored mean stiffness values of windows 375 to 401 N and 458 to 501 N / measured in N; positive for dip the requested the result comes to 2.9 N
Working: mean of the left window 1.45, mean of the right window 1.21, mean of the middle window 1.22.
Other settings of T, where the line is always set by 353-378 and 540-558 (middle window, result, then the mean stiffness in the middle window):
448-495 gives 0.30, 1.03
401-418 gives 0.04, 1.42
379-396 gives 0.04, 1.45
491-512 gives -0.07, 1.41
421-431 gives -0.06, 1.52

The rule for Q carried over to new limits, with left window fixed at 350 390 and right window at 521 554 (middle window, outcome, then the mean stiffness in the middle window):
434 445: 1.5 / 1.23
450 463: 8.6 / 0.468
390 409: 0.9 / 1.41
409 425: 0.0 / 1.45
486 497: -0.4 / 1.4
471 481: 0.2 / 1.34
